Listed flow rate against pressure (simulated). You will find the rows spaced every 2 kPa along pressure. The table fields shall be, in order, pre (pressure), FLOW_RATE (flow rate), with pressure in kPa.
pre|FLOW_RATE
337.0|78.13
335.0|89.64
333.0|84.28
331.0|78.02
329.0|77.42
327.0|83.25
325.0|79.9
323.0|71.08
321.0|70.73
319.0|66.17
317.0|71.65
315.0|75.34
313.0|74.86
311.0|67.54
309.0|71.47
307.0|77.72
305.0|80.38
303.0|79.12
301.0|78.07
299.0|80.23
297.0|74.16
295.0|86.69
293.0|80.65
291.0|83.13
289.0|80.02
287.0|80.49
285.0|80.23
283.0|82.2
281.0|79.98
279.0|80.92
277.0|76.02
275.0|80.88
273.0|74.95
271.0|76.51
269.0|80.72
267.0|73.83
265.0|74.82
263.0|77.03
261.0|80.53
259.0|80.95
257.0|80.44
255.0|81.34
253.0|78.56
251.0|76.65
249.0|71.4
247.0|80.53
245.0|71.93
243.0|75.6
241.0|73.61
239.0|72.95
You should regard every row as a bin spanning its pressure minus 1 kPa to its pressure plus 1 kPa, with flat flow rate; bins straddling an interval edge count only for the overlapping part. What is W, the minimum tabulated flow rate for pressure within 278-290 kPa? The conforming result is 79.98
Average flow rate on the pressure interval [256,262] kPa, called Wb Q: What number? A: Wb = 80.6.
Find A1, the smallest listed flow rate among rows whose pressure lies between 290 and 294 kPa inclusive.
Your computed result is 80.65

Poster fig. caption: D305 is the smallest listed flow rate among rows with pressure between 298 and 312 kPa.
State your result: 67.54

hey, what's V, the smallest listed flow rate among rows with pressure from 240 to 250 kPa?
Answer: 71.4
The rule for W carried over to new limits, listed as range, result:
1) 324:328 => 79.9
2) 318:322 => 66.17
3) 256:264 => 77.03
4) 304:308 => 77.72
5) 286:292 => 80.02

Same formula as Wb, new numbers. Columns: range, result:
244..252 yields 75.1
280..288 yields 80.7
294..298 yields 80.4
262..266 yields 75.9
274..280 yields 79.3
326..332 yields 79.6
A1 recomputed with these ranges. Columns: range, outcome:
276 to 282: 76.02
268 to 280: 74.95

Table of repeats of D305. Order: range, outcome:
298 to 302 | 78.07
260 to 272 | 73.83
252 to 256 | 78.56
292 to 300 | 74.16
